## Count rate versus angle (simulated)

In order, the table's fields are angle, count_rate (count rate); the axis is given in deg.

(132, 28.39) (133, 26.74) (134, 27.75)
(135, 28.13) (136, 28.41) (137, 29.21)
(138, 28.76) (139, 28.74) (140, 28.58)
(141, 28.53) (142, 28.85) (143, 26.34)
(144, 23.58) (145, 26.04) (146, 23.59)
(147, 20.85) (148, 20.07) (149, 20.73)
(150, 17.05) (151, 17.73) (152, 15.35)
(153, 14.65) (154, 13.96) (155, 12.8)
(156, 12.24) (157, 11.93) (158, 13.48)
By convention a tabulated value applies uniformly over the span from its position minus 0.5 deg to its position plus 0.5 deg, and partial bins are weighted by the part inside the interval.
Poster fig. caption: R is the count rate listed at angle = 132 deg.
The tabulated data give 28.39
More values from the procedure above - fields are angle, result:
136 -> 28.41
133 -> 26.74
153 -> 14.65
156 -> 12.24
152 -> 15.35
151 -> 17.73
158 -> 13.48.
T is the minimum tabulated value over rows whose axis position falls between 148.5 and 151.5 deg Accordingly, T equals 17.05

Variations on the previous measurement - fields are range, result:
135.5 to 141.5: 28.41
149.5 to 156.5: 12.24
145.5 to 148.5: 20.07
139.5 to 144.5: 23.58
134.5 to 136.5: 28.13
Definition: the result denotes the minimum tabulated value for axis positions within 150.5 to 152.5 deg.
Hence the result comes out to 15.35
